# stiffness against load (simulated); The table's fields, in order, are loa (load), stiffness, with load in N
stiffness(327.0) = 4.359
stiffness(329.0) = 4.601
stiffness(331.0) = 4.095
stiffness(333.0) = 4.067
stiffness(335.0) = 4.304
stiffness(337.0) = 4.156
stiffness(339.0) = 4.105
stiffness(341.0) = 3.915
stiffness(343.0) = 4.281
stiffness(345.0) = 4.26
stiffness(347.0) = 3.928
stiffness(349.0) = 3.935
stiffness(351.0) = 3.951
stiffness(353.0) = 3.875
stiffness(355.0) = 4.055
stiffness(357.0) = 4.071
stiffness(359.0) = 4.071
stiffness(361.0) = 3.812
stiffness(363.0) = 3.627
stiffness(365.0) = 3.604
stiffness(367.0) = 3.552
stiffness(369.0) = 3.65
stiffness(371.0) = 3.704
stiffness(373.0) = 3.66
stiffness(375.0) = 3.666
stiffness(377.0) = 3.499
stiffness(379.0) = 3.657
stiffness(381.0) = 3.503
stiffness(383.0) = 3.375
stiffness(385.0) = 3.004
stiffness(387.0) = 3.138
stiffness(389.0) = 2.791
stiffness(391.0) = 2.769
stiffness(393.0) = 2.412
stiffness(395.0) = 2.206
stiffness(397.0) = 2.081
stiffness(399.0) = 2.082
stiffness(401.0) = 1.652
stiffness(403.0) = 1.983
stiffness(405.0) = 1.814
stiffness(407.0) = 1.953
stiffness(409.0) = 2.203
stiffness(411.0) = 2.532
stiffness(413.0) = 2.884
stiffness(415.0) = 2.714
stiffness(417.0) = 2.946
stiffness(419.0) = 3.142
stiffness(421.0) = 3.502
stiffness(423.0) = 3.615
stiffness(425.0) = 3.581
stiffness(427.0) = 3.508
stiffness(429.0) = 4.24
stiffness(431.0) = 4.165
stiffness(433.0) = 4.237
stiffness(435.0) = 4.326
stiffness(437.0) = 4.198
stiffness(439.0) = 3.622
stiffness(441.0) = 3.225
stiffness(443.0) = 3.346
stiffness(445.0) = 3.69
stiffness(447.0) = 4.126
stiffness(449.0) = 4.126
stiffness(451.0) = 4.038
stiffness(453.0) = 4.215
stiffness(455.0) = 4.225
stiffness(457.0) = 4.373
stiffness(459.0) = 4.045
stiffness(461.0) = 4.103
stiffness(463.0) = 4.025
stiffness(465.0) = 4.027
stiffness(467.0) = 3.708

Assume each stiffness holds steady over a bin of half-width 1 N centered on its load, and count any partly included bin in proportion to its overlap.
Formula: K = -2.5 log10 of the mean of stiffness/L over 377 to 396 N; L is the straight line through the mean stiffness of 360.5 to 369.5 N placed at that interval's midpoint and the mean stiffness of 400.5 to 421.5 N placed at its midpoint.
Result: 0.04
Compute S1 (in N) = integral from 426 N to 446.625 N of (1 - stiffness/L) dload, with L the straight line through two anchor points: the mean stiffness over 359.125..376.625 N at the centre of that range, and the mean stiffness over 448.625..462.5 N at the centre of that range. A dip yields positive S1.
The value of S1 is 0.95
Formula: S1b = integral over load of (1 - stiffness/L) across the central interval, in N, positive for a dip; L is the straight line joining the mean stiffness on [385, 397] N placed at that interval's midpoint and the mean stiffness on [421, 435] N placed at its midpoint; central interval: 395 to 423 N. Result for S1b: 7.1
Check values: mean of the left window 2.64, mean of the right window 3.89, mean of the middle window 2.46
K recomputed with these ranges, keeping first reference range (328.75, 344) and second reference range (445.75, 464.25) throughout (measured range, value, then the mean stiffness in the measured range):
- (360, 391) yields 0.20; 3.46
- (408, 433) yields 0.25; 3.29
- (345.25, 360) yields 0.04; 4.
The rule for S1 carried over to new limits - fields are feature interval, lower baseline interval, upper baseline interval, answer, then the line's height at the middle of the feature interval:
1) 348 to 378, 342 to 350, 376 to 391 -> -0.57 N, 3.71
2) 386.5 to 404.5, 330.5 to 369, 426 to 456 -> 7.51 N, 3.96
